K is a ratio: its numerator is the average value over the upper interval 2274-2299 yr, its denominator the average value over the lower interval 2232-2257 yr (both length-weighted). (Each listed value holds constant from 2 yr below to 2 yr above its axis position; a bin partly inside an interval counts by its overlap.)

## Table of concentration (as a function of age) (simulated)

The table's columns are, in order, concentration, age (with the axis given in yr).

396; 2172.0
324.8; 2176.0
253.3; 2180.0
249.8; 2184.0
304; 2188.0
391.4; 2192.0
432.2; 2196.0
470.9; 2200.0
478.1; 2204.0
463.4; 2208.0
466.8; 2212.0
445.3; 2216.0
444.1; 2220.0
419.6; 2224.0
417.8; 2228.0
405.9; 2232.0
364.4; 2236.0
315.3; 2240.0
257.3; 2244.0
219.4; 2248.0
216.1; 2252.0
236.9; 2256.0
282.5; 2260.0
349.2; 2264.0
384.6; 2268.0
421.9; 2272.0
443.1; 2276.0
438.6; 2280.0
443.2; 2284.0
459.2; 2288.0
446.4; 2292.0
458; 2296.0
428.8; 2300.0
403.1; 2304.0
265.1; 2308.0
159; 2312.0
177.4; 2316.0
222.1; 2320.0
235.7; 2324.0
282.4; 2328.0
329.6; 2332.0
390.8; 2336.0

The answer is 1.59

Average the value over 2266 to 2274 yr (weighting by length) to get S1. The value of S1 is 403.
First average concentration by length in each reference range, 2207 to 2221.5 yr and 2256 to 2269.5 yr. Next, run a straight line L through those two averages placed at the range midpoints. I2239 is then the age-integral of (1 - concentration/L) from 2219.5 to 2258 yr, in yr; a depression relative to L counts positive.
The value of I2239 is 6.7 yr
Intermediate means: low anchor 455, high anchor 322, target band 325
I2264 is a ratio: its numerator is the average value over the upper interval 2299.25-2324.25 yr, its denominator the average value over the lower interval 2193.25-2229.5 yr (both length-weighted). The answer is 0.59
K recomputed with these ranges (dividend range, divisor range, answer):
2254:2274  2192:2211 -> 0.74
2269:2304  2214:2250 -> 1.20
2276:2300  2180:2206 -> 1.18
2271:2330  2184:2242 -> 0.86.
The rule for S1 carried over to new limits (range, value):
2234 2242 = 340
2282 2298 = 452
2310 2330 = 215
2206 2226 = 448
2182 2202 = 370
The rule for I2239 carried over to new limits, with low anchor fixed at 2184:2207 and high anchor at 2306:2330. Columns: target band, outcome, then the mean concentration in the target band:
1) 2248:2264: 3.0 yr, 255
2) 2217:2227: -1.9 yr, 432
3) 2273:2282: -4.9 yr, 439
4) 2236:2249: 2.0 yr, 283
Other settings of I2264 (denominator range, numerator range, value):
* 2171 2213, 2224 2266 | 0.82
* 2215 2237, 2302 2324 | 0.59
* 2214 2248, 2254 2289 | 1.02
